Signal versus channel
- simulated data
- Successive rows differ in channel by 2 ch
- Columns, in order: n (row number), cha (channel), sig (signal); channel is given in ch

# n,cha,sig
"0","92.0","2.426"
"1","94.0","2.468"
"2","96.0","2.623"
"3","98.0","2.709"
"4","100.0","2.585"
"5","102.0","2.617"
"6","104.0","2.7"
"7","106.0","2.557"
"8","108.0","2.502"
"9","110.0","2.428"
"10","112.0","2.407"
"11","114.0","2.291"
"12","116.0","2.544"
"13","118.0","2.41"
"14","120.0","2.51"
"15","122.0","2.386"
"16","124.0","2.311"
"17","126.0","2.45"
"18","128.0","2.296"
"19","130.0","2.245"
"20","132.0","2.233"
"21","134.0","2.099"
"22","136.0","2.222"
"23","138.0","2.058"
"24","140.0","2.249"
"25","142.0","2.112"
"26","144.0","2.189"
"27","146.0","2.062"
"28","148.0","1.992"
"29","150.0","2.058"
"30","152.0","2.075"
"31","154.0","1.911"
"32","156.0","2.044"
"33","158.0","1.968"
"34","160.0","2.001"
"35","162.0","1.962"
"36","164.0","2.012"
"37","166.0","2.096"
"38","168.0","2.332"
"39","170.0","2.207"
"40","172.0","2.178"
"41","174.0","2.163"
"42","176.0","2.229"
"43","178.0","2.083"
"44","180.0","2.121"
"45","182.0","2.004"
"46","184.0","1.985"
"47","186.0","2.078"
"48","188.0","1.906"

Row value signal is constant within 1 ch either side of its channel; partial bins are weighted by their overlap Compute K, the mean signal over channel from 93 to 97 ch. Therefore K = 2.55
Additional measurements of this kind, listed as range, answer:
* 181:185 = 1.99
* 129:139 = 2.17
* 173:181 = 2.15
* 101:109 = 2.59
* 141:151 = 2.08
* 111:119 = 2.41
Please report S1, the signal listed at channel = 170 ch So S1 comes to 2.207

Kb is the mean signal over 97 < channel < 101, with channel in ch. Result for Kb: 2.65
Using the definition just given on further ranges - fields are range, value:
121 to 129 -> 2.36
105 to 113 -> 2.47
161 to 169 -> 2.1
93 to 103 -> 2.6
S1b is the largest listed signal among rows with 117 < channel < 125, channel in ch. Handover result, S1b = 2.51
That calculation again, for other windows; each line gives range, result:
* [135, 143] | 2.249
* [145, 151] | 2.062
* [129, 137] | 2.245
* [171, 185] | 2.229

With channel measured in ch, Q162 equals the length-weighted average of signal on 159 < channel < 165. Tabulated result 1.99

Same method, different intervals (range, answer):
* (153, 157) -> 1.98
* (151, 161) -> 2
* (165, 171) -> 2.21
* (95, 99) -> 2.67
